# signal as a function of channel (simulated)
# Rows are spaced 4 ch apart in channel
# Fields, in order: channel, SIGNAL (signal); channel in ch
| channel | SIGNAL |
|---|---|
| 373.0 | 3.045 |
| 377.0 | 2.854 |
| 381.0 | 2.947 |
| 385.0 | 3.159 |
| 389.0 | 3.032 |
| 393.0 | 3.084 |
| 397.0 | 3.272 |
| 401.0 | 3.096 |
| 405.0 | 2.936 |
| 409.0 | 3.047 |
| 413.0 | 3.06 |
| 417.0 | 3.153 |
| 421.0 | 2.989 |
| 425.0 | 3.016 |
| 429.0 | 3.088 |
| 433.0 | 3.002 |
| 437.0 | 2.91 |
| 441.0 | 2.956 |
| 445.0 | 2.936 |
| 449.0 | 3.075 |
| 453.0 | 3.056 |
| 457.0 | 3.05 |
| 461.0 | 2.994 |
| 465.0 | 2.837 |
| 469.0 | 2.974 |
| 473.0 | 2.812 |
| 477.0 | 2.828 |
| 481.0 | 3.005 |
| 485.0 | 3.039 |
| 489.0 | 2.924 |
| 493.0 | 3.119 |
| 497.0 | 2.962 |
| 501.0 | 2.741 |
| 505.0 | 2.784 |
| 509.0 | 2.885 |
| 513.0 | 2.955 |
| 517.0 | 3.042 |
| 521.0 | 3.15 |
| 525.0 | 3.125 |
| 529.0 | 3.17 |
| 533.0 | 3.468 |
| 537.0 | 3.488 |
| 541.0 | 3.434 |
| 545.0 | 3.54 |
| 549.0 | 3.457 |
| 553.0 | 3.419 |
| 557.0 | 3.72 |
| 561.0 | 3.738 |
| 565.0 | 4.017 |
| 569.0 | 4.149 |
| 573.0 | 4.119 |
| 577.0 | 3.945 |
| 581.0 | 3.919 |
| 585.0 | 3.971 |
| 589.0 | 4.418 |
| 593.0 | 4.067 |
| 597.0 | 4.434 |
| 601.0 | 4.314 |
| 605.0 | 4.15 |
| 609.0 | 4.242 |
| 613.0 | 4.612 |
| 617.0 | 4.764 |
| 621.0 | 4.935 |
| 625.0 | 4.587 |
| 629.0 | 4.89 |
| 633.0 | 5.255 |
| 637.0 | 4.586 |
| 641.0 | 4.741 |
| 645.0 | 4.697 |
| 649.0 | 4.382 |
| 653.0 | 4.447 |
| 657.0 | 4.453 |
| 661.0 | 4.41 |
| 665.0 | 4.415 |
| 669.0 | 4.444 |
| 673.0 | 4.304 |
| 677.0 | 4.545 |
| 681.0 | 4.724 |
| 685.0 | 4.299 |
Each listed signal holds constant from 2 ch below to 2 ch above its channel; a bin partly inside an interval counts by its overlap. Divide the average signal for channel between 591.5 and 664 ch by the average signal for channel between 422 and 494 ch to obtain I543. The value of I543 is 1.5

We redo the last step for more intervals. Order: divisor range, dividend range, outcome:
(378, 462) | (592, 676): 1.49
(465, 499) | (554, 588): 1.34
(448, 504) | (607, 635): 1.61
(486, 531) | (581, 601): 1.41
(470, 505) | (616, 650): 1.63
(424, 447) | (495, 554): 1.06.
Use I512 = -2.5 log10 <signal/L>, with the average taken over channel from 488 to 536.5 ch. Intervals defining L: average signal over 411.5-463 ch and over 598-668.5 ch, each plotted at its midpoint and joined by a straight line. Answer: 0.19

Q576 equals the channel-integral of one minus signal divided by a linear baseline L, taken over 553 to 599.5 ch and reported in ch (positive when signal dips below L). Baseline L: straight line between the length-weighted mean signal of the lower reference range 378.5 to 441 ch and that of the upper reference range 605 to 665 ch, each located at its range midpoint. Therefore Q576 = 2.1 ch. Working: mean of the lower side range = 3.05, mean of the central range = 4.02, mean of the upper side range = 4.62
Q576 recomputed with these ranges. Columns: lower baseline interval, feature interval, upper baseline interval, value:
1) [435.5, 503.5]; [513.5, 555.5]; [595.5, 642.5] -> 4.1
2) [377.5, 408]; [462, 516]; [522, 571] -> 7.2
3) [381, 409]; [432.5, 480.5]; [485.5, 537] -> 1.7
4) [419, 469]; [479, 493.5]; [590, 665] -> 1.5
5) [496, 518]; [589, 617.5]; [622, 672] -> -2.0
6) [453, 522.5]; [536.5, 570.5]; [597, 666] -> 0.3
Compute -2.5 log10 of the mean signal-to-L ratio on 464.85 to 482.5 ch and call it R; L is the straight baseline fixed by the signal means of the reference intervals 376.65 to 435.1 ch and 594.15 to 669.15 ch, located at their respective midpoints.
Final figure 0.21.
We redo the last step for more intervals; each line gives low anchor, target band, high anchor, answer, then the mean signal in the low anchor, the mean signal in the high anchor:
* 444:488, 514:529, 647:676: 0.091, 2.96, 4.41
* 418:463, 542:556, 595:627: 0.138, 3.01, 4.5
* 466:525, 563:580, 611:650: -0.023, 2.95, 4.75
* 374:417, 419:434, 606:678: 0.077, 3.05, 4.59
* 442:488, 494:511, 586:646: 0.175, 2.96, 4.57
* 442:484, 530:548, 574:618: 0.069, 2.96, 4.24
